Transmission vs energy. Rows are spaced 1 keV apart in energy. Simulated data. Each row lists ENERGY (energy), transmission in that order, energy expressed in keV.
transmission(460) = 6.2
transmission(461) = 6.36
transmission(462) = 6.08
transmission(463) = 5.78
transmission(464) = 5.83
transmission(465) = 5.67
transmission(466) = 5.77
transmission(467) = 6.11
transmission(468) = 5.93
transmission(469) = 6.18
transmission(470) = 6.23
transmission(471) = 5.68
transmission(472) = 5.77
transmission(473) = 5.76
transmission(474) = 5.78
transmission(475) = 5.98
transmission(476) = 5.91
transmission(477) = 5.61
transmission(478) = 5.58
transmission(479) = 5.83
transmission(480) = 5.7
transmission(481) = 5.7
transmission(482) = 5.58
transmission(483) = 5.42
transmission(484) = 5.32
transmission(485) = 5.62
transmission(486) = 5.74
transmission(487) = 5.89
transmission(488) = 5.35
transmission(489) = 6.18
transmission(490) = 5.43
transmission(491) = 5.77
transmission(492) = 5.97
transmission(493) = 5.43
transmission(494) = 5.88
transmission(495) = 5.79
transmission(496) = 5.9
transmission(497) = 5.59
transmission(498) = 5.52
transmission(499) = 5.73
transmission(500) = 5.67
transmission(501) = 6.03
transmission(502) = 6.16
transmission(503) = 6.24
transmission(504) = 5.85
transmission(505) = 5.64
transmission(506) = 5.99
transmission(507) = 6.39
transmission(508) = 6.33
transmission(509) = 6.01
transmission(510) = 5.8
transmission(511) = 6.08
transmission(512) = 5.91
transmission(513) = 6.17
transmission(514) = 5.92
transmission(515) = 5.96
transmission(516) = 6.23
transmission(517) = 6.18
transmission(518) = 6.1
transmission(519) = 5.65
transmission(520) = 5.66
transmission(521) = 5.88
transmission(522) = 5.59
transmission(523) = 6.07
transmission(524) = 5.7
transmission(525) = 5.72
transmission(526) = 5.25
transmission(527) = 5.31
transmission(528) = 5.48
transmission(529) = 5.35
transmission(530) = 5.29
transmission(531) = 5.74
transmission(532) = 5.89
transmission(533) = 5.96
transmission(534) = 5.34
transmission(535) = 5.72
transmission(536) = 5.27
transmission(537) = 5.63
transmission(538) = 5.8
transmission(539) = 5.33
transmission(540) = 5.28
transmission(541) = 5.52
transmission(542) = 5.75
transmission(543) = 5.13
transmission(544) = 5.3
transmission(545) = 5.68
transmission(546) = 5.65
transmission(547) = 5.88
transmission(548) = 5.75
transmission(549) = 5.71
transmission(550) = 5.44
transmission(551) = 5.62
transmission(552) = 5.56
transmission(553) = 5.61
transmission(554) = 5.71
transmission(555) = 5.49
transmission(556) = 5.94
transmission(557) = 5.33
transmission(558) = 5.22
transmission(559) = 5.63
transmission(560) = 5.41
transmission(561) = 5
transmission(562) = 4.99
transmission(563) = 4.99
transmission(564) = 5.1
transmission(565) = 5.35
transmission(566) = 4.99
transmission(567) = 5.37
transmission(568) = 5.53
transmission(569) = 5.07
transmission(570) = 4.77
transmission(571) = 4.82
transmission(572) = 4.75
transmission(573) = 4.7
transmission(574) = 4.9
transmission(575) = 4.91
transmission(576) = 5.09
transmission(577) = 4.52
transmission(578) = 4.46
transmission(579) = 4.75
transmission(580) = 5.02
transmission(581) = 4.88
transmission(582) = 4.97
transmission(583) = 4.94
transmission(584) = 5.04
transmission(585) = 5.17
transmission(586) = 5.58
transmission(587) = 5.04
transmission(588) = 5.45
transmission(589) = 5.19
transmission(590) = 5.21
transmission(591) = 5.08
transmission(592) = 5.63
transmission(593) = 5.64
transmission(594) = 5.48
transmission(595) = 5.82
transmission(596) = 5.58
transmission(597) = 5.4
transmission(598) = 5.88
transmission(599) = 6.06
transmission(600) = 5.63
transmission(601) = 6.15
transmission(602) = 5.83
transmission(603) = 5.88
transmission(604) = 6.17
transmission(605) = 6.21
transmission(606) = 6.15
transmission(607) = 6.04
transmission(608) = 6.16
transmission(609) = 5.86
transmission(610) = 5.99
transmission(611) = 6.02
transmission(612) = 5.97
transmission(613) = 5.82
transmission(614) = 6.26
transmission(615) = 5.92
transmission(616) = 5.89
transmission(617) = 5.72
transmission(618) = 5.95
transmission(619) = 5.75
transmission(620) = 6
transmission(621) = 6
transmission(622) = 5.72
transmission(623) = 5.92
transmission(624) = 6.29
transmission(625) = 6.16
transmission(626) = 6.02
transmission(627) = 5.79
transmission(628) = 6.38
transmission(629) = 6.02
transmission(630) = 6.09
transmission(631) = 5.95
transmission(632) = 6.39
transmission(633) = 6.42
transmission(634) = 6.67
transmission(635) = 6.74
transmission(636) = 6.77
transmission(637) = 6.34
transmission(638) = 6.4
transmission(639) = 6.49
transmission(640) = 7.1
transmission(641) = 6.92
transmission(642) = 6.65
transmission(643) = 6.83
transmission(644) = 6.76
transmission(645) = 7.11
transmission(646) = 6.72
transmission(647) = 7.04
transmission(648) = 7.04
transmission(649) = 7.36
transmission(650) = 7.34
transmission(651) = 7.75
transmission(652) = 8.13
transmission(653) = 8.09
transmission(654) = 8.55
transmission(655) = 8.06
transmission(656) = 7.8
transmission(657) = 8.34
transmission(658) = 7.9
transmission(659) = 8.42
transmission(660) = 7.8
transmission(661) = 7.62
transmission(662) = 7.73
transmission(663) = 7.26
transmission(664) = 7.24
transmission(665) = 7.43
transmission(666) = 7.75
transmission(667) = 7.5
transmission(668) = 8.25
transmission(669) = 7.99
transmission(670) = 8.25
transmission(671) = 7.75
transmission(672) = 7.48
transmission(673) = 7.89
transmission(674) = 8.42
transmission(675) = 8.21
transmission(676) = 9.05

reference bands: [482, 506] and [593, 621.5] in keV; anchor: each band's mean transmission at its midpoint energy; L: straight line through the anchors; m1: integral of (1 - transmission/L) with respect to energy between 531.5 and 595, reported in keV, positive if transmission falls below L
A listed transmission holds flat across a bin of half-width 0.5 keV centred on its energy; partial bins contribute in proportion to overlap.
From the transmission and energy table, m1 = 5.9 keV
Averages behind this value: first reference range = 5.75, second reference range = 5.91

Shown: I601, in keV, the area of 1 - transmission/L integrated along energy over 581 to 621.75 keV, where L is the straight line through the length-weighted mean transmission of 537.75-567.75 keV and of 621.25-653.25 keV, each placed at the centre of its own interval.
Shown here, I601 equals 2.9 keV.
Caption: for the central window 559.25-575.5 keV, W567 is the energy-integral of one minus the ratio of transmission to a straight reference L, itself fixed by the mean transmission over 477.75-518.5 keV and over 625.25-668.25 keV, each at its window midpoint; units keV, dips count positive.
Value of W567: 3.5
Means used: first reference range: 5.85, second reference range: 7.13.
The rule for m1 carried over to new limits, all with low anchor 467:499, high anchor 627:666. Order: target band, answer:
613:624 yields 1.6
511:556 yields 3.7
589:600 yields 1.9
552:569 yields 2.8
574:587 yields 3.2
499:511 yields -0.1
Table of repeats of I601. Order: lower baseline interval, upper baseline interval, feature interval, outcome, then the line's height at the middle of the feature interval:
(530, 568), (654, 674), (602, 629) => 3.3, 6.85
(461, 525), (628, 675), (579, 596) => 3.7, 6.72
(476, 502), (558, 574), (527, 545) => -0.6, 5.33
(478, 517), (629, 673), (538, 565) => 3.8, 6.35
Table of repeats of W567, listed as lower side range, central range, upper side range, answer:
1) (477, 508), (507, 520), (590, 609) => -0.57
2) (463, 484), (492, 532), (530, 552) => -1.10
